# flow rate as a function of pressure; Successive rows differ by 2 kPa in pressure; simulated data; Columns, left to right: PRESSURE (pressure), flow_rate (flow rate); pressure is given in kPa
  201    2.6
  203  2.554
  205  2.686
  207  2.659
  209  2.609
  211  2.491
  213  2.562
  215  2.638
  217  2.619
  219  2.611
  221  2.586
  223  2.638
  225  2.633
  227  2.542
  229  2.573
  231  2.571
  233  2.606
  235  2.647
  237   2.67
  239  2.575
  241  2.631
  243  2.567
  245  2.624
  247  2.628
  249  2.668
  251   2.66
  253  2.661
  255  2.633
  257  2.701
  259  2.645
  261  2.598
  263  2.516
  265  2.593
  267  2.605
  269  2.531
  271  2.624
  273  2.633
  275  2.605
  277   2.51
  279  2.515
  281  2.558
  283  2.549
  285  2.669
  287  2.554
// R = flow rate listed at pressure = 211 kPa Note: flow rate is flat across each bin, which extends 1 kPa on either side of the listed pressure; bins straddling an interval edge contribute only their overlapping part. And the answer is 2.491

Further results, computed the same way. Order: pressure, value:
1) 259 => 2.645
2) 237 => 2.67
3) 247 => 2.628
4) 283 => 2.549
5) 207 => 2.659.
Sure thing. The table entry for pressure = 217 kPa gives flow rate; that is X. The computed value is 2.619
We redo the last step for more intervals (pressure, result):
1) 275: 2.605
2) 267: 2.605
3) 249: 2.668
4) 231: 2.571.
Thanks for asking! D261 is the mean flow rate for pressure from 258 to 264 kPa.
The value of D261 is 2.59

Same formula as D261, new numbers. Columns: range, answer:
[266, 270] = 2.57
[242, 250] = 2.62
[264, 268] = 2.6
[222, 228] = 2.6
